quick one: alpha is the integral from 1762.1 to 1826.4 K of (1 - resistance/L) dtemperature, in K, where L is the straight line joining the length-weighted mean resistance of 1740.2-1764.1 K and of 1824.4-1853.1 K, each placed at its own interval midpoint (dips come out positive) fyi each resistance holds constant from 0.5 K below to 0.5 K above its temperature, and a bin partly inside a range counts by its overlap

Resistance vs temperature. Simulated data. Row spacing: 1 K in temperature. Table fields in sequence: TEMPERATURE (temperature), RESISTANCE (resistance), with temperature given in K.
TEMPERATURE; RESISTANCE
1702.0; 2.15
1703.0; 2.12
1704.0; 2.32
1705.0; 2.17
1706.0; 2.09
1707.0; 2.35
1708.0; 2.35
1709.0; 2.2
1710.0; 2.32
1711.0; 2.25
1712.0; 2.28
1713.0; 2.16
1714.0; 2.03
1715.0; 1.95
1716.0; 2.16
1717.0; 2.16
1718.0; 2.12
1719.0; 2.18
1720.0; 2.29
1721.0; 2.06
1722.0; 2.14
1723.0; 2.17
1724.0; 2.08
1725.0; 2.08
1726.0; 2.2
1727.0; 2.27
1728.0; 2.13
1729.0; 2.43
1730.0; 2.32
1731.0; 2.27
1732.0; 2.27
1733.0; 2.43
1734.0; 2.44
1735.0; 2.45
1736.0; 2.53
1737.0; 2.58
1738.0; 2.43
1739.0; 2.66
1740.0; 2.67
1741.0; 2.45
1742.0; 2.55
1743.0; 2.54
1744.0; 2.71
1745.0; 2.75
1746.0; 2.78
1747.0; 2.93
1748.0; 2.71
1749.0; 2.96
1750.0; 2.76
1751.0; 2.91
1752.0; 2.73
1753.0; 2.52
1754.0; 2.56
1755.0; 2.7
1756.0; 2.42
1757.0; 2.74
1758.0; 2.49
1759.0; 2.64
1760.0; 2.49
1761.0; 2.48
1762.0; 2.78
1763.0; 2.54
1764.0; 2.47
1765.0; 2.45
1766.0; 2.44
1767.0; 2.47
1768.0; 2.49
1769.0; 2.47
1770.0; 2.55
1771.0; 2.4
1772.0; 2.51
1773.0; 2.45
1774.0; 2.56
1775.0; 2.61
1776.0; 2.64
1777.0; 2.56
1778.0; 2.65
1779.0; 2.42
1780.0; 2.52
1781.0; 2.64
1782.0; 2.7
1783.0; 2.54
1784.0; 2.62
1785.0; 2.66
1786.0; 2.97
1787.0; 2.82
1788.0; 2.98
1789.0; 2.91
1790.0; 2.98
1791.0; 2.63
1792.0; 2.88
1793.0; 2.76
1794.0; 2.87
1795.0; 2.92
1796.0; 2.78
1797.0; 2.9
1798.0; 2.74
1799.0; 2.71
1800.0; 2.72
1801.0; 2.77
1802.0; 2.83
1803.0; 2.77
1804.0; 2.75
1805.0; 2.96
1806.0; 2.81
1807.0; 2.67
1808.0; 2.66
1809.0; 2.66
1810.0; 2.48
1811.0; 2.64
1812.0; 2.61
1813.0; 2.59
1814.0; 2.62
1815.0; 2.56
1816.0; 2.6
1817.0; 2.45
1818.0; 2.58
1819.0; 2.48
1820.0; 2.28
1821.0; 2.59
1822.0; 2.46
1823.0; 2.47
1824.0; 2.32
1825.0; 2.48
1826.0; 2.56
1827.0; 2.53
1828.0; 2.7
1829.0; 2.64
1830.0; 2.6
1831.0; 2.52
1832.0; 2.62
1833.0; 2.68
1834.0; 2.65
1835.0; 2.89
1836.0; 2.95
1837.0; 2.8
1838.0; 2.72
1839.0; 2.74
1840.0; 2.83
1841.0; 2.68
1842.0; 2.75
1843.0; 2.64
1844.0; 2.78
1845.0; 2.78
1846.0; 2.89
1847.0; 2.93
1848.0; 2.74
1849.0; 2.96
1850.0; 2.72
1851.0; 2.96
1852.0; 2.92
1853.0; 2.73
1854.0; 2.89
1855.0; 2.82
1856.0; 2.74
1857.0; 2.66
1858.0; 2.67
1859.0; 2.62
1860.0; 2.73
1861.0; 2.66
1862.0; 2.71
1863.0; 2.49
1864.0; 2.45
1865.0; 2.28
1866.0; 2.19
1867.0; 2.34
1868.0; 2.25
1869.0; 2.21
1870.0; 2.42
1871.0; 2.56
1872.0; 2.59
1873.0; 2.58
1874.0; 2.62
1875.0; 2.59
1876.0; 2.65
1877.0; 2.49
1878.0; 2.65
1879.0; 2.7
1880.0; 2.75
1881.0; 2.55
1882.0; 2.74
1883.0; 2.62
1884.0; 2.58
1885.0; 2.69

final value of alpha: 1.4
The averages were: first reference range 2.65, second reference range 2.74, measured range 2.64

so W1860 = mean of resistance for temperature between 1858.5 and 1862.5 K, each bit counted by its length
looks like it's 2.68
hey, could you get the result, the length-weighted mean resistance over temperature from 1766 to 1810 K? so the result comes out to 2.69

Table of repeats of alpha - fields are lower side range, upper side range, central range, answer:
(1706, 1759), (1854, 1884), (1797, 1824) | -1.4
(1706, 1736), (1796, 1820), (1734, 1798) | -4.9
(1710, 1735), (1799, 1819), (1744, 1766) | -2.5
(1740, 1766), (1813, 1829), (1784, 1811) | -2.4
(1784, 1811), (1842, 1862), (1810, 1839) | 2.0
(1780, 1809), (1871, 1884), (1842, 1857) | -0.8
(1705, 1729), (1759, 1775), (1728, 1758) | -2.9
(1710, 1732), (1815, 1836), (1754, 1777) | -1.9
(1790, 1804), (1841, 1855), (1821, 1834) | 1.2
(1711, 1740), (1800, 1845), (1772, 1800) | -2.4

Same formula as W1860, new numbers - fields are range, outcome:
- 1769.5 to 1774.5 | 2.49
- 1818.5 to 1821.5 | 2.45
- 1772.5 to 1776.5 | 2.57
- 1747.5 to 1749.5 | 2.83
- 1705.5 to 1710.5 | 2.26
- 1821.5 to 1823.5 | 2.46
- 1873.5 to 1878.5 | 2.6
